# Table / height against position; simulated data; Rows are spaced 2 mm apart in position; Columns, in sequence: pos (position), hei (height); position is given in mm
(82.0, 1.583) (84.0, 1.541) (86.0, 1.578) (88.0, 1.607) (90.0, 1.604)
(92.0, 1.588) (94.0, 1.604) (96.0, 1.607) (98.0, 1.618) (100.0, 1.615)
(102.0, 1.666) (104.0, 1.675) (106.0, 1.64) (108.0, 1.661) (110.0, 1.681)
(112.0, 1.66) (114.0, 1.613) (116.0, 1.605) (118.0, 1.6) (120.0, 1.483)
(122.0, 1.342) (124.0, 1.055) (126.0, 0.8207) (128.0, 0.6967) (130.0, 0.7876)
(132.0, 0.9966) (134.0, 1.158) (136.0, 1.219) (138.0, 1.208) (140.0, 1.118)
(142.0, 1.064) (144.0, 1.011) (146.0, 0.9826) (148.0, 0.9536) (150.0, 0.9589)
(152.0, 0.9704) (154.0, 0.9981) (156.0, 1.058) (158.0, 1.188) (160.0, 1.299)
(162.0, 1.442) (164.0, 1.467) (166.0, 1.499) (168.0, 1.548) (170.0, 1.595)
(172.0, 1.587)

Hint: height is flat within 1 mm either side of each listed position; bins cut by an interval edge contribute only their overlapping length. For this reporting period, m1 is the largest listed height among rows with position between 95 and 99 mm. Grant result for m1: 1.618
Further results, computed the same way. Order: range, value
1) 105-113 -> 1.681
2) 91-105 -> 1.675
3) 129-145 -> 1.219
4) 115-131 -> 1.605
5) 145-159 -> 1.188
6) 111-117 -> 1.66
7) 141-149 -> 1.064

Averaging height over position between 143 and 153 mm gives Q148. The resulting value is 0.975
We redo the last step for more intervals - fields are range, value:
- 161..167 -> 1.47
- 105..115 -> 1.65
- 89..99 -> 1.6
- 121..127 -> 1.07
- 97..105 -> 1.64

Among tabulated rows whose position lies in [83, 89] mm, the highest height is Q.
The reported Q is 1.607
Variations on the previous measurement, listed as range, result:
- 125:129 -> 0.8207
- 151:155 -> 0.9981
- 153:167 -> 1.499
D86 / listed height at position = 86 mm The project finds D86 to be 1.578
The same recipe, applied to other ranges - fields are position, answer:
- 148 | 0.9536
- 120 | 1.483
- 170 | 1.595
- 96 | 1.607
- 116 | 1.605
